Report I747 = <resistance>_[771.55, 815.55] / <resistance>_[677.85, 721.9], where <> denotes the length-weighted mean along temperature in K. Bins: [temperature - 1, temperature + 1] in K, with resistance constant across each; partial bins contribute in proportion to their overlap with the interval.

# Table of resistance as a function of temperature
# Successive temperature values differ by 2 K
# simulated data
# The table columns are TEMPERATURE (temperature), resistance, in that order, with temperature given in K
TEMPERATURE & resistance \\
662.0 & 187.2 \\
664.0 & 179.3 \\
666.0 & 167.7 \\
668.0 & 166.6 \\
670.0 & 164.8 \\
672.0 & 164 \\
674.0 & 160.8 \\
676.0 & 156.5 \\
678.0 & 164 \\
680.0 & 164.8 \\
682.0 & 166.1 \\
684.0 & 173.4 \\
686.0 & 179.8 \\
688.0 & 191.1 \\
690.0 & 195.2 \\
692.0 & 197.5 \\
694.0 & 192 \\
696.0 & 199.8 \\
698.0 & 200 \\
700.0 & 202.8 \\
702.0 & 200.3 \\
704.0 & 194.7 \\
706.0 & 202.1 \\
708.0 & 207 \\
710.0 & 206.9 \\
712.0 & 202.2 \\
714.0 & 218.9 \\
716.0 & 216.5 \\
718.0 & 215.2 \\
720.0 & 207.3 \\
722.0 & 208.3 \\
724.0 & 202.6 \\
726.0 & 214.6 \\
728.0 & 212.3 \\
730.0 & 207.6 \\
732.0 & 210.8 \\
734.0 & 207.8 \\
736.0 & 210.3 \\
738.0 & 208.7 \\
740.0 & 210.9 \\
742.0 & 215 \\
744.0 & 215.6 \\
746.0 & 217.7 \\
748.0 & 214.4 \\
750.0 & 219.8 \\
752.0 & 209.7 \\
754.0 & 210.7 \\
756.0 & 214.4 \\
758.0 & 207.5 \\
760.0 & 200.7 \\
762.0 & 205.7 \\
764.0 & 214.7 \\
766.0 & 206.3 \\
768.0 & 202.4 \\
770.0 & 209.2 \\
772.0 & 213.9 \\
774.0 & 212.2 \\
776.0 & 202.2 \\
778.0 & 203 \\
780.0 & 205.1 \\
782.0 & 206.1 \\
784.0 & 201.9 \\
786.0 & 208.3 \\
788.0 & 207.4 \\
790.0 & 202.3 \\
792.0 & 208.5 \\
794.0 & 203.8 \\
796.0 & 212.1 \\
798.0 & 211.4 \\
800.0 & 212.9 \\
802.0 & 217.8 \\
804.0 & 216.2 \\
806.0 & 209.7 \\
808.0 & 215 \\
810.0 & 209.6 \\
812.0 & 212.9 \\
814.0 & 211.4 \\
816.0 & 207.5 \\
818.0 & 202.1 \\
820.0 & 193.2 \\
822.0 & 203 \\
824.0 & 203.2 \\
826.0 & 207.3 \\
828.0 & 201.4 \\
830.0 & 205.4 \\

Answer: 1.1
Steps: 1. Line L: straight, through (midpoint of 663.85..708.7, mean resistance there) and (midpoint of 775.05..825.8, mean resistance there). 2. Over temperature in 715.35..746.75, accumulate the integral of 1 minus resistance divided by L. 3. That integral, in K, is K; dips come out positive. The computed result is -3.1 K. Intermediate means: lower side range 182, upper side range 207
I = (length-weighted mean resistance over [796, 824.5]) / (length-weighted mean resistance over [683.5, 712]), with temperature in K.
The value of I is 1.06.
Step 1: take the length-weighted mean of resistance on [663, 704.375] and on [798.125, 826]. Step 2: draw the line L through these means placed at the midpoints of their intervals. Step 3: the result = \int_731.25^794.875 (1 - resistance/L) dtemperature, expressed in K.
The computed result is -3.7 K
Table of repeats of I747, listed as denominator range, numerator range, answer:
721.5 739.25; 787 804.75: 1.00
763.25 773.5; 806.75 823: 0.99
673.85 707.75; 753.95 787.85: 1.11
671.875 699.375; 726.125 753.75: 1.18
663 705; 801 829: 1.15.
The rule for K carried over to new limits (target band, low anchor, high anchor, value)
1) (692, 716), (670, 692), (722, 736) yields -1.6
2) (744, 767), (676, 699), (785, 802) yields -1.4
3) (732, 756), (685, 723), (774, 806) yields -0.9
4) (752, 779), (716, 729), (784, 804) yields 0.2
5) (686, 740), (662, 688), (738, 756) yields -3.4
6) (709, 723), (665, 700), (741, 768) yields -1.3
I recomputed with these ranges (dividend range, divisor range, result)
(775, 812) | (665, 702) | 1.17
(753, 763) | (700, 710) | 1.03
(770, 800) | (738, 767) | 0.98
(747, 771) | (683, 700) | 1.09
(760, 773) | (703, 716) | 1.01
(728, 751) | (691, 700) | 1.07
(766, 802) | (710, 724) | 0.99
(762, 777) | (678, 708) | 1.10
